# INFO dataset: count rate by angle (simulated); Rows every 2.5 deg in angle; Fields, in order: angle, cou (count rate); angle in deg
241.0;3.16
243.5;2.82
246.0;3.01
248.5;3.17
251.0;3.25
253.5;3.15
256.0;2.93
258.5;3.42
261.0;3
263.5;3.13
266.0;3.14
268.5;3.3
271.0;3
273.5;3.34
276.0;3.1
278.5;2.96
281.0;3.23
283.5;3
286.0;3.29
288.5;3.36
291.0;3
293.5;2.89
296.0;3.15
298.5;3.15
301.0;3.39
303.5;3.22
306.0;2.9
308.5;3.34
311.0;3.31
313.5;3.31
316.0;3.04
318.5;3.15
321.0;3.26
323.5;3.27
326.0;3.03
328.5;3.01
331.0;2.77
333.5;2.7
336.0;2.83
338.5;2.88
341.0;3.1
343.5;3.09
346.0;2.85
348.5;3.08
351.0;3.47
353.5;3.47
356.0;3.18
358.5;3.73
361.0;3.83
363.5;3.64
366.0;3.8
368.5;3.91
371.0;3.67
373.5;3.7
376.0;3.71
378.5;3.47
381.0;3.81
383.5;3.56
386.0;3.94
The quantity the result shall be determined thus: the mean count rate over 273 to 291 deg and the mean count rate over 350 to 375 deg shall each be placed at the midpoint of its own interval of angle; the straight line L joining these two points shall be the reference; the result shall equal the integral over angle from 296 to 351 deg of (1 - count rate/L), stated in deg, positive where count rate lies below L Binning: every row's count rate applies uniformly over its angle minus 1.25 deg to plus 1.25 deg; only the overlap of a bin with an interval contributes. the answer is 5.1 deg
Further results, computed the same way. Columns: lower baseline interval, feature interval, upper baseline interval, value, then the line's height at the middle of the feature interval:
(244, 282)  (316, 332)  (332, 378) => 1.0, 3.29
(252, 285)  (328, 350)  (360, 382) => 3.8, 3.54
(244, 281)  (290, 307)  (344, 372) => 0.9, 3.27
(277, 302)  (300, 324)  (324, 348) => -1.4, 3.04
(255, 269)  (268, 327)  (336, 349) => -1.8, 3.07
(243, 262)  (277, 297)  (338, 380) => 0.7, 3.22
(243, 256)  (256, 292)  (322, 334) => -1.3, 3.05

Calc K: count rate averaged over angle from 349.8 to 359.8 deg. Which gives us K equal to 3.46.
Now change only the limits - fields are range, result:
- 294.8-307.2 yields 3.16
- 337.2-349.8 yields 3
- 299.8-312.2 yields 3.23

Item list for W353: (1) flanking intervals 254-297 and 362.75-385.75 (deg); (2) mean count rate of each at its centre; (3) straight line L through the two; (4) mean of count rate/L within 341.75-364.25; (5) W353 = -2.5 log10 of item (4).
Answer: 0.07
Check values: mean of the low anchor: 3.13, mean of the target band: 3.36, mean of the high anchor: 3.71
